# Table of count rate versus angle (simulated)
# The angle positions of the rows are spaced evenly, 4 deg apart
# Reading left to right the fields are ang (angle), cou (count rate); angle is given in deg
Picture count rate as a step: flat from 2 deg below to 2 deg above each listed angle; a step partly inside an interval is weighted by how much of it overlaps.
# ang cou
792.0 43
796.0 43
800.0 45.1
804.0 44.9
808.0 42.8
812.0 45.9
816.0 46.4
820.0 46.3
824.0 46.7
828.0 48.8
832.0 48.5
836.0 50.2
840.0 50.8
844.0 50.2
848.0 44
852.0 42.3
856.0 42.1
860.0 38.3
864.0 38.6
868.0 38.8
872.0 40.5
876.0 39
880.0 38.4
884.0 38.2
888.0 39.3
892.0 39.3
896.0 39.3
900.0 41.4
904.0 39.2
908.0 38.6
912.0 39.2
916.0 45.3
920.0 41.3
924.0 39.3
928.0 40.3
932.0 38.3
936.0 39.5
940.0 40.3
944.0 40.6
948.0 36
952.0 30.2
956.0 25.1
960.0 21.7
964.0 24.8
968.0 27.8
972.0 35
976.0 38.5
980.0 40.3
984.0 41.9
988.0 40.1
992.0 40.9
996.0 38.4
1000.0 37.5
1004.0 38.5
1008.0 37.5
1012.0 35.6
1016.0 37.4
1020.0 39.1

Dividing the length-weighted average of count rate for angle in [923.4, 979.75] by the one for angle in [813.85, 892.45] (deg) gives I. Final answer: 0.79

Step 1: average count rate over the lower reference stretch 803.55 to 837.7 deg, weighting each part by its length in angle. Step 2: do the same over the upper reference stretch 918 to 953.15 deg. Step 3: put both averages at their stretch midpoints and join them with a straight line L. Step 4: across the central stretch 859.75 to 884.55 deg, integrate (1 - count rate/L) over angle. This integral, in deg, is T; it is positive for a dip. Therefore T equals 2.4 deg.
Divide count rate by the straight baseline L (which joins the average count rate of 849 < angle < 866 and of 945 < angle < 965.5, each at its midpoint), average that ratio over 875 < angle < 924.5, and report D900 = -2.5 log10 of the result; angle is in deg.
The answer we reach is -0.138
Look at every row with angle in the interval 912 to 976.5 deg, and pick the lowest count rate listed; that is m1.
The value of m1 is 21.7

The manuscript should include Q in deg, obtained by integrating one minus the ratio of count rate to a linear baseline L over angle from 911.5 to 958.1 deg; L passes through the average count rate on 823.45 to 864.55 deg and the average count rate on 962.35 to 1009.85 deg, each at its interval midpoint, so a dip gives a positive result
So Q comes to 2.6 deg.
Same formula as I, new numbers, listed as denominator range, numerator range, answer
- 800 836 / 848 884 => 0.86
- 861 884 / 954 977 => 0.73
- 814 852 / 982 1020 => 0.81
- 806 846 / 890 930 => 0.85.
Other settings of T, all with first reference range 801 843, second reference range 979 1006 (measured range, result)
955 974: 6.4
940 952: 1.3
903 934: 1.9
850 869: 2.3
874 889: 2.0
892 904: 1.0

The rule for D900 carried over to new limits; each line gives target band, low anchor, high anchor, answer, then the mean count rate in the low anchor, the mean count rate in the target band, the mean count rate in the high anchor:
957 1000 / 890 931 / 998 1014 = 0.10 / 40.3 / 34.8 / 37.3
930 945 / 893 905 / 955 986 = -0.11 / 40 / 39.6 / 32.1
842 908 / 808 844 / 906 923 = 0.09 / 47.8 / 40.5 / 41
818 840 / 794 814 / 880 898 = -0.13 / 44.3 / 48.3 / 39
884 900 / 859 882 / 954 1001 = -0.04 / 39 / 39.4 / 34.3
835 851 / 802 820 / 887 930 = -0.11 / 45.1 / 48.3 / 40.2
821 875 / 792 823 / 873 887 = -0.08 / 44.8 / 44.5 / 38.7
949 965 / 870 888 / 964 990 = 0.37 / 39.1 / 26.1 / 36.3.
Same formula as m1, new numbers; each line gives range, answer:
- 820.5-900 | 38.2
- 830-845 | 48.5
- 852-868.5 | 38.3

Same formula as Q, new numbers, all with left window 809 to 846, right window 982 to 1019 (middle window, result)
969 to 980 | 1.0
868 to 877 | 1.2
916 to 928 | 0.5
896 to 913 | 1.7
